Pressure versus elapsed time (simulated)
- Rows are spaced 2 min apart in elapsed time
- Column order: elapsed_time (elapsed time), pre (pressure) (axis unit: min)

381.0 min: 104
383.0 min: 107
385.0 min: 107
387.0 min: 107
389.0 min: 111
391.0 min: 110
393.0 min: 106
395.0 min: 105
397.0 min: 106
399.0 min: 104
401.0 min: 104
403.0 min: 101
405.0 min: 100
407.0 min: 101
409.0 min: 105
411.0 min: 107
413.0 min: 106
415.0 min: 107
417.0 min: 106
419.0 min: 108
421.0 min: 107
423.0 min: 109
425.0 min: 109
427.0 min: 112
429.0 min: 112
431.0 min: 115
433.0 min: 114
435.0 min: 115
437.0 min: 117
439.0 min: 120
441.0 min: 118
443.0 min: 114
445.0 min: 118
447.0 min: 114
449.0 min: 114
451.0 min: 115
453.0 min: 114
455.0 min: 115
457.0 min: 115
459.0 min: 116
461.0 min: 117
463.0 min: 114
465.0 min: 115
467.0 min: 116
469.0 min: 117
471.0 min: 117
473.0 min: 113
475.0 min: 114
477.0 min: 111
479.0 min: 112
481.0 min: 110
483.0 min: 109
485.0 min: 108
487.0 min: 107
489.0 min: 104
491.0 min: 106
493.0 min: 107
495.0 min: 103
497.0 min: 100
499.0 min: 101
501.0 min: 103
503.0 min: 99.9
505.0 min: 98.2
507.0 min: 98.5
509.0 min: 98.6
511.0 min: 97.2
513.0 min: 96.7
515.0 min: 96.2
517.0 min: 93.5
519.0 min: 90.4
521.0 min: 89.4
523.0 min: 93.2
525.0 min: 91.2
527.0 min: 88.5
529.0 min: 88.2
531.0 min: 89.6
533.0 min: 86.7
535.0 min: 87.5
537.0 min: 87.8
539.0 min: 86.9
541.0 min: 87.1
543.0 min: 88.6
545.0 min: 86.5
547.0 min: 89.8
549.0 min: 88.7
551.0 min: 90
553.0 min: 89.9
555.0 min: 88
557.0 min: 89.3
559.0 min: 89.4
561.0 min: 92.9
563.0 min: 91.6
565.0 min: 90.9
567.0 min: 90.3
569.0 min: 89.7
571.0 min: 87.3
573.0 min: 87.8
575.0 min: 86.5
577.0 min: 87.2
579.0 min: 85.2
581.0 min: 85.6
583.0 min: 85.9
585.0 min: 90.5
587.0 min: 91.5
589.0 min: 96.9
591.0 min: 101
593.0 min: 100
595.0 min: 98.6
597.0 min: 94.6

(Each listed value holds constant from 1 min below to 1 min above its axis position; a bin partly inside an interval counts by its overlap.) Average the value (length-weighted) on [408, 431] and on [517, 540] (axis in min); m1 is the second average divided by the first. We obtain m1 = 0.82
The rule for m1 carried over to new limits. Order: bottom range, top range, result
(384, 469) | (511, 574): 0.81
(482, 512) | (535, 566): 0.87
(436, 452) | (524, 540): 0.76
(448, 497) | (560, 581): 0.79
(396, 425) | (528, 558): 0.84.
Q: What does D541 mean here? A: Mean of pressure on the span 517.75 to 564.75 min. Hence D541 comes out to 89.2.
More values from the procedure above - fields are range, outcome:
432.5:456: 116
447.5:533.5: 105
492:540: 94.7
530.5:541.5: 87.5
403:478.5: 112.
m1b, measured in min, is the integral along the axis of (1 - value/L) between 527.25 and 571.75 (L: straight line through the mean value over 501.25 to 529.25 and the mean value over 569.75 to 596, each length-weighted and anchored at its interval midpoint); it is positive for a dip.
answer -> 1.9 min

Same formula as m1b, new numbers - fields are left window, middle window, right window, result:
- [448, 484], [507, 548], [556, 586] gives 3.5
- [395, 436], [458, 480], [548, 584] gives -3.1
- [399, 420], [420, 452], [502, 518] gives -3.5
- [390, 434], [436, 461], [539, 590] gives -3.2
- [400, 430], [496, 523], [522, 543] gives -1.4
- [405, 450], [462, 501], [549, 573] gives -2.7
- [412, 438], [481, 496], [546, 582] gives -0.9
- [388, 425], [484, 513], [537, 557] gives -2.3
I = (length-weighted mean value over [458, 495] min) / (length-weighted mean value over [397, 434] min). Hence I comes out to 1.04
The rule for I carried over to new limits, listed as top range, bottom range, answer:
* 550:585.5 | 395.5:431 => 0.83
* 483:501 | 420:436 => 0.94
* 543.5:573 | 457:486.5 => 0.79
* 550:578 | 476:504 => 0.84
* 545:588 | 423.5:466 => 0.77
